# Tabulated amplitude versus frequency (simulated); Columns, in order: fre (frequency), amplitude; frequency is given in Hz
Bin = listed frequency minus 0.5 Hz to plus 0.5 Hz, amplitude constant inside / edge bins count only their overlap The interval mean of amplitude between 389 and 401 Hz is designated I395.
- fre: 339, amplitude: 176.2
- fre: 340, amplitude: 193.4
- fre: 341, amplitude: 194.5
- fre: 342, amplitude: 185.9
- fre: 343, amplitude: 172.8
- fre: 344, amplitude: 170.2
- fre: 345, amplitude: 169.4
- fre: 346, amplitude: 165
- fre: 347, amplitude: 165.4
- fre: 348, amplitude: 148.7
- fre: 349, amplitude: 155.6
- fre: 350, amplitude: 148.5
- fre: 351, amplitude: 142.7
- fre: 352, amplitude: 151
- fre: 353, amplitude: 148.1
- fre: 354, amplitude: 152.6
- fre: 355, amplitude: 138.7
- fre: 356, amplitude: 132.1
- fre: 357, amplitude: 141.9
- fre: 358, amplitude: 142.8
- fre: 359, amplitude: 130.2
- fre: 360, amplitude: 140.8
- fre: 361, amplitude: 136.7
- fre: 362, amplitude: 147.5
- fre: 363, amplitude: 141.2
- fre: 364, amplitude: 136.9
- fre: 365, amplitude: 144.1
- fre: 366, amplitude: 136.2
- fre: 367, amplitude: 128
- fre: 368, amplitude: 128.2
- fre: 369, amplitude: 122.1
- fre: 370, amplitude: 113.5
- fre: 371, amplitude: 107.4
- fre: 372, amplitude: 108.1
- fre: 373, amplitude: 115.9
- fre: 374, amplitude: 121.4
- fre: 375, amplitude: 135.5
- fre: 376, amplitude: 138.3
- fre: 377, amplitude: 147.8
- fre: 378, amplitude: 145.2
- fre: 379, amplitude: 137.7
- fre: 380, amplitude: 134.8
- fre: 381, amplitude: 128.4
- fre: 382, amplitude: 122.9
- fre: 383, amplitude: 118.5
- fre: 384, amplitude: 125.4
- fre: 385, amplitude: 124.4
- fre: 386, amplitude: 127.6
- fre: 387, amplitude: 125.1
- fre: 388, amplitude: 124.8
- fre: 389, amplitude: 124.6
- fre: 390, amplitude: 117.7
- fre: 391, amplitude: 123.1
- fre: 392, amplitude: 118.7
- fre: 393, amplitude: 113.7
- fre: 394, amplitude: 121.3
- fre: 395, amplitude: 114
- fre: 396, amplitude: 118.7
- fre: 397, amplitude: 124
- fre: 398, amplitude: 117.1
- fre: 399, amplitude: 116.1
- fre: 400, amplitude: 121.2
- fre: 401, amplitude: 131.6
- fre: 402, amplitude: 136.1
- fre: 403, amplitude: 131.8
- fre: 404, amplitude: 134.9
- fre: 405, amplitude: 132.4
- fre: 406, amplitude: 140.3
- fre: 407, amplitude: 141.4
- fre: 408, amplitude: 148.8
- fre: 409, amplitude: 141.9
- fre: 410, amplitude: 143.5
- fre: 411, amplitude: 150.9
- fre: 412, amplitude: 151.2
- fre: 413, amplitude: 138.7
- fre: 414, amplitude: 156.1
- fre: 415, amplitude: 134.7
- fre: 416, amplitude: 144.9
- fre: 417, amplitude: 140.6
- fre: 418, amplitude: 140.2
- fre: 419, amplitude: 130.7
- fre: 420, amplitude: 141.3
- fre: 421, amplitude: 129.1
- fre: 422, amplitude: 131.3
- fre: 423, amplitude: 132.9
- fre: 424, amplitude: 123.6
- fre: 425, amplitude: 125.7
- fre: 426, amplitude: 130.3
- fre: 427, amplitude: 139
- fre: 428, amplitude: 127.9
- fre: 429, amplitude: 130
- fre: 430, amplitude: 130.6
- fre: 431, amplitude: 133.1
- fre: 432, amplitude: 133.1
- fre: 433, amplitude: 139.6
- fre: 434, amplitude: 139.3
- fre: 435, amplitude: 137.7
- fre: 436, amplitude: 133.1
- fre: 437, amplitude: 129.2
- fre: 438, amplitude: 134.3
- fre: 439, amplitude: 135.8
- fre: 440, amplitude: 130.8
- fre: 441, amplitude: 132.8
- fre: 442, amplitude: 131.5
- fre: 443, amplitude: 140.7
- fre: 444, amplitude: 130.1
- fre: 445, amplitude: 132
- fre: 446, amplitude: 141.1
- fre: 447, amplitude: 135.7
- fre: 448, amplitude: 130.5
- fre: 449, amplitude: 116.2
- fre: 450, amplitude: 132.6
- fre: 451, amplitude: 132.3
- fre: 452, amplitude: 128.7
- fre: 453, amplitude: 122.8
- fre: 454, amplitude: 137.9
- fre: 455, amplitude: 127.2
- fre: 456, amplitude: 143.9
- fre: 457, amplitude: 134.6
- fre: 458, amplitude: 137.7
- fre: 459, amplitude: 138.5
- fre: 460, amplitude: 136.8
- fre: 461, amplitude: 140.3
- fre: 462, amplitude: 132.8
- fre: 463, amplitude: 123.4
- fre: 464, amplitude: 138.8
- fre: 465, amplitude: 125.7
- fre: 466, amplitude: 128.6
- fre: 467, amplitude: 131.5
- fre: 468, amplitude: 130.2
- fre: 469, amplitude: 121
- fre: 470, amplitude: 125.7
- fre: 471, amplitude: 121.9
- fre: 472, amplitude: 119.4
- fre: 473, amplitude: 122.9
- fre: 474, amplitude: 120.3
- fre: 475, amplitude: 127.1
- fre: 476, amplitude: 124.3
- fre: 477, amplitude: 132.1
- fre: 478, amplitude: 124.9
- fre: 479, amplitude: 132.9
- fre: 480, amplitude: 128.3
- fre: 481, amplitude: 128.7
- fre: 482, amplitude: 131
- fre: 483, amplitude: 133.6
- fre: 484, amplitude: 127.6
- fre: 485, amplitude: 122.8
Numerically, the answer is 119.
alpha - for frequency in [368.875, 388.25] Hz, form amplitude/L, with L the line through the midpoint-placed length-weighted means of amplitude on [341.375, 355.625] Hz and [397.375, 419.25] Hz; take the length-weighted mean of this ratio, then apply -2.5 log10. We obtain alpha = 0.17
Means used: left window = 158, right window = 138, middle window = 126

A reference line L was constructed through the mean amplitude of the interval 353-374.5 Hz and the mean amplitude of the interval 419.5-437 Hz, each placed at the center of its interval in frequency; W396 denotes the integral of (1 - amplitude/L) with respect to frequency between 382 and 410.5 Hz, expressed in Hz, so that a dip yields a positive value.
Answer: 1.2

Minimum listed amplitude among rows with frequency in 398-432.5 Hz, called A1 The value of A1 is 116.1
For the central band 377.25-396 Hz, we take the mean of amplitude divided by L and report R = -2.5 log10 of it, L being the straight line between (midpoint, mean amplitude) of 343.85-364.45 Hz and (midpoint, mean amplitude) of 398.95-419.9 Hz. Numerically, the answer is 0.14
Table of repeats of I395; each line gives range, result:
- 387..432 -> 132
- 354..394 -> 130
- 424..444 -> 133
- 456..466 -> 134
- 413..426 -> 136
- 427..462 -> 134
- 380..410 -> 127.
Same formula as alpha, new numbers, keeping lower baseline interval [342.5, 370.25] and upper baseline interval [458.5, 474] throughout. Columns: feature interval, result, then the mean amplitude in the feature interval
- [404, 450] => -0.01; 136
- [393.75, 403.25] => 0.13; 123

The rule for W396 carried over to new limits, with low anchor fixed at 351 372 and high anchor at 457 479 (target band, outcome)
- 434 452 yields -0.3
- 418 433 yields 0.0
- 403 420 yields -1.2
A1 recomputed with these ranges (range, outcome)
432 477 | 116.2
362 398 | 107.4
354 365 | 130.2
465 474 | 119.4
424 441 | 123.6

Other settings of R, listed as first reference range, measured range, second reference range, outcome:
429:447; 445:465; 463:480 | -0.022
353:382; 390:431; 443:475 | -0.003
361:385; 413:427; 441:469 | -0.036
